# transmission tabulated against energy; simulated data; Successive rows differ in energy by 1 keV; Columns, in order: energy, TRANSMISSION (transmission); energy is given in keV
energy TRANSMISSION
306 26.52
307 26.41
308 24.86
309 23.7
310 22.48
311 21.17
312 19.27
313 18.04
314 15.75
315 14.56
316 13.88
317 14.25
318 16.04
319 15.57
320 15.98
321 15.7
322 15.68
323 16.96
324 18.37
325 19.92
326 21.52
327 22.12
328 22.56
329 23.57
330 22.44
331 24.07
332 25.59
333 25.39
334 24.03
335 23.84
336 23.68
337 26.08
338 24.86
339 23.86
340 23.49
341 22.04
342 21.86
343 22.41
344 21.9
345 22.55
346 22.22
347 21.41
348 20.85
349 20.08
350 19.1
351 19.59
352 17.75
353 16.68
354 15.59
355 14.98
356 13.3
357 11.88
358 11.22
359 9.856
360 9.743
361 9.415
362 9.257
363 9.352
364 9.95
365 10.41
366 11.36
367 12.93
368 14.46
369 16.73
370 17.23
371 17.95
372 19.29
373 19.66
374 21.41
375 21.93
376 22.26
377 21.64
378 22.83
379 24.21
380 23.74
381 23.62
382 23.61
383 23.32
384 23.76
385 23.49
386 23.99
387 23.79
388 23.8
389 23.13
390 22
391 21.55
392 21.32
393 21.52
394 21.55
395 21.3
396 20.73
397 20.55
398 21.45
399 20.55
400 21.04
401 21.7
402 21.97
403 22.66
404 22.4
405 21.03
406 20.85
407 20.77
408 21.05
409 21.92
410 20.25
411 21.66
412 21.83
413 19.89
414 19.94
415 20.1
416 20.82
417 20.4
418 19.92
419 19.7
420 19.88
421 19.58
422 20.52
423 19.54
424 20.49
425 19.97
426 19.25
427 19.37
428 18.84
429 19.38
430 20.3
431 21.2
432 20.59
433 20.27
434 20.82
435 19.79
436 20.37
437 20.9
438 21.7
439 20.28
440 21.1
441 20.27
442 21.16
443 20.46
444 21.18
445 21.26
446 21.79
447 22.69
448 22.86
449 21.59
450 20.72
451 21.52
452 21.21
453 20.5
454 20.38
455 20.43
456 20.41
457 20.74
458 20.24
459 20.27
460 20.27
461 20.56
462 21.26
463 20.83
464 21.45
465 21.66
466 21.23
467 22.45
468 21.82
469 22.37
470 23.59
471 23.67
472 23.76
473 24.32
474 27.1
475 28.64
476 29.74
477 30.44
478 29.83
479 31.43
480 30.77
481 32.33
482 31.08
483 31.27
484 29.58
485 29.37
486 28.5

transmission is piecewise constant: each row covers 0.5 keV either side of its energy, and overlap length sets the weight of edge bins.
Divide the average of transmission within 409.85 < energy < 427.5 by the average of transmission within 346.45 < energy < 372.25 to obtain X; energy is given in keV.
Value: 1.38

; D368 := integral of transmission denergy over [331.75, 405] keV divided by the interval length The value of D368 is 19.8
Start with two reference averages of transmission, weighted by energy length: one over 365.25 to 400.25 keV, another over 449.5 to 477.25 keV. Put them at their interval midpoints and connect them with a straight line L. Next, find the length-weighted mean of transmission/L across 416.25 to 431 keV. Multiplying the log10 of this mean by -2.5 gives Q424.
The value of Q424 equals 0.10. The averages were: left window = 20.9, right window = 22.5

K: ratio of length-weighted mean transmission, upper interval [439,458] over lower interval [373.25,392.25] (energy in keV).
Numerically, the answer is 0.92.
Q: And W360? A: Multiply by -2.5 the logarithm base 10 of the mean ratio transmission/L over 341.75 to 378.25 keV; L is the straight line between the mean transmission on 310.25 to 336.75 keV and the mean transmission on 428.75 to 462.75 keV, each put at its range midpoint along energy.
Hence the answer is 0.20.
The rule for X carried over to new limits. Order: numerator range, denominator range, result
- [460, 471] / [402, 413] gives 1.02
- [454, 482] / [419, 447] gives 1.19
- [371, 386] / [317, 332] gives 1.16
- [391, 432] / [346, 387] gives 1.17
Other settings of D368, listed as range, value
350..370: 13.1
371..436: 21.2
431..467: 21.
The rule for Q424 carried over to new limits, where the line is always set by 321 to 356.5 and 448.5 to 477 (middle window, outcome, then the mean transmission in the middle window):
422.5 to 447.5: 0.080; 20.5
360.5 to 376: 0.386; 15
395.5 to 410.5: 0.025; 21.3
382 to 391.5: -0.080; 23.2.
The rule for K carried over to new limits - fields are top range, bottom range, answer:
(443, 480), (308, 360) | 1.17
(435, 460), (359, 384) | 1.21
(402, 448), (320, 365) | 1.09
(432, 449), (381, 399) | 0.94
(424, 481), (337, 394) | 1.17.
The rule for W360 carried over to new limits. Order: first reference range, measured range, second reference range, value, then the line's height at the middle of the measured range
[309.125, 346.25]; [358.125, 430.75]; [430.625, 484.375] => 0.120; 21.9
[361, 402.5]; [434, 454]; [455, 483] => 0.103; 23.2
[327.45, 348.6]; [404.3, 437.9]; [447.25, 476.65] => 0.114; 22.6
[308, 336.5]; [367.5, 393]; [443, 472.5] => -0.053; 20.6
